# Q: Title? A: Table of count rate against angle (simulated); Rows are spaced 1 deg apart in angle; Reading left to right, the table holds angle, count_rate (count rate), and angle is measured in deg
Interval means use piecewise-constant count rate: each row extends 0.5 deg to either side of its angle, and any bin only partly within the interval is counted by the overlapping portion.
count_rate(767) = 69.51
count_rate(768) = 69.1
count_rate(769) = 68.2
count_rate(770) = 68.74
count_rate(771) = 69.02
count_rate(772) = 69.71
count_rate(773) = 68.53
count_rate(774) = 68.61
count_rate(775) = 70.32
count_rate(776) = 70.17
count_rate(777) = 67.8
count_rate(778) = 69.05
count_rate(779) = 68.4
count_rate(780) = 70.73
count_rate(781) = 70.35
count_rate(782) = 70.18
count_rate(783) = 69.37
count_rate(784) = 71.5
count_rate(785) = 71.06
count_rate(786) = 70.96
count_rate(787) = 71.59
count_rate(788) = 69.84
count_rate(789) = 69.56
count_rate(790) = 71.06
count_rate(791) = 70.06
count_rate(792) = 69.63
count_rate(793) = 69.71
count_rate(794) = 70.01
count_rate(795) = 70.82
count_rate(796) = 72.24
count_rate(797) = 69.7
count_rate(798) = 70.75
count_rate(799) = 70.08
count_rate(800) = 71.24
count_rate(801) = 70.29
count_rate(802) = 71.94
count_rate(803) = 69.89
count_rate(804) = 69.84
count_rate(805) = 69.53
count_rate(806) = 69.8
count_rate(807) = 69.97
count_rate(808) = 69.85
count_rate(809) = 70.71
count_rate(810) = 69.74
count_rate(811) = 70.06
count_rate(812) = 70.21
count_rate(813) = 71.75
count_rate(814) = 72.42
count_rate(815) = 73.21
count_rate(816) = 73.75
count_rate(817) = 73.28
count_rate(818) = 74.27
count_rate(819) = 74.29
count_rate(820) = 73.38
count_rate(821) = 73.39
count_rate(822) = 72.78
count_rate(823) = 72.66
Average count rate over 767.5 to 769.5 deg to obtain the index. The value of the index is 68.7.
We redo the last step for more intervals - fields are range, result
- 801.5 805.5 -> 70.3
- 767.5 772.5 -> 69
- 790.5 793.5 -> 69.8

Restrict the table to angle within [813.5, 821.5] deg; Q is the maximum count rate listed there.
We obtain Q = 74.29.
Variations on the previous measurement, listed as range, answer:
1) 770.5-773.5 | 69.71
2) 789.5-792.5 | 71.06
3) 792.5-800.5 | 72.24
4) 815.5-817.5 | 73.75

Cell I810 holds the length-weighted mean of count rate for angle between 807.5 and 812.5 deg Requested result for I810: 70.1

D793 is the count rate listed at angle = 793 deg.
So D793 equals 69.71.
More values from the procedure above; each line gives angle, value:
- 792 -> 69.63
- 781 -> 70.35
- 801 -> 70.29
